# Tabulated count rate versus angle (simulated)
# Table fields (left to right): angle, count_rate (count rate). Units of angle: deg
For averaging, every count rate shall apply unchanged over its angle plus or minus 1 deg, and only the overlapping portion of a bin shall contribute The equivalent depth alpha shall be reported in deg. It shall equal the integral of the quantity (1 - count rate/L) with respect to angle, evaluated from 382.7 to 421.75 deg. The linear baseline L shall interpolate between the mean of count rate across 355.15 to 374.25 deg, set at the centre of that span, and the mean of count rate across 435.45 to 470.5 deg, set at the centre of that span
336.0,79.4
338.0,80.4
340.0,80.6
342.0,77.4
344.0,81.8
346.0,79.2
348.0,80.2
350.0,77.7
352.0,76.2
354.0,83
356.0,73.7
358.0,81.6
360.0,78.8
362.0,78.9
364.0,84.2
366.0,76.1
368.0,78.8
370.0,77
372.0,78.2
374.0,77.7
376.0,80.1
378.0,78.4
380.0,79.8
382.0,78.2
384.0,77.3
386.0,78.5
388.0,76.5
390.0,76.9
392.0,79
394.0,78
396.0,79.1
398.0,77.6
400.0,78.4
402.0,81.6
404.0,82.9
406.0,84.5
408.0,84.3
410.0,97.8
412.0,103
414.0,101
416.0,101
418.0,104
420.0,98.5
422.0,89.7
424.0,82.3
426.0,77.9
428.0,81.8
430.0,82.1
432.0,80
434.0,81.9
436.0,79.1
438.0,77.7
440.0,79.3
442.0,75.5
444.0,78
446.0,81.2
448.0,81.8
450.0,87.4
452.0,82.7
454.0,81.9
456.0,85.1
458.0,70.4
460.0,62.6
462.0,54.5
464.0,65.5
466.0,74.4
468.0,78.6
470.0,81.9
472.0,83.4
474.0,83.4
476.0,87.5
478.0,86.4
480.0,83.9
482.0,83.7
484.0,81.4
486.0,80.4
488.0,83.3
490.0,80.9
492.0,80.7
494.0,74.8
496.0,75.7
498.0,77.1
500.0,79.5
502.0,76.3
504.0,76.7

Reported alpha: -4.4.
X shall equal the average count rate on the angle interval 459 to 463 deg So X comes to 58.5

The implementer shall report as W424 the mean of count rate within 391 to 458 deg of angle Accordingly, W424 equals 84.5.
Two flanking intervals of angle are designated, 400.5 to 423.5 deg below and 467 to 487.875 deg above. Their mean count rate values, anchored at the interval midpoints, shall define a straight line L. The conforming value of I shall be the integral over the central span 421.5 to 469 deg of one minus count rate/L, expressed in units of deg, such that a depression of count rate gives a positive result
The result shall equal 5.5 deg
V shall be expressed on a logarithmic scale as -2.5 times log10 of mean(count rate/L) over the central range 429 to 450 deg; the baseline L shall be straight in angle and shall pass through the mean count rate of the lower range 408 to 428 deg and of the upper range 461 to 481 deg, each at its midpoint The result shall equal 0.09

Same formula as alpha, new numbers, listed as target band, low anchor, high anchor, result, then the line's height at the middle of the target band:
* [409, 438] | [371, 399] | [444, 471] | -4.69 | 77.1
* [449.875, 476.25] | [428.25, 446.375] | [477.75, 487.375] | 1.61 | 81.4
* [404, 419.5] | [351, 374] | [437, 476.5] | -3.50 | 78.1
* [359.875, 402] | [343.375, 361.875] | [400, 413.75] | 2.81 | 84.2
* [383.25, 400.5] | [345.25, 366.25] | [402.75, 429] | 1.71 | 86.5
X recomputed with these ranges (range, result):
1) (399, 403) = 80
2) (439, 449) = 79.2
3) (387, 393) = 77.5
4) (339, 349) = 79.8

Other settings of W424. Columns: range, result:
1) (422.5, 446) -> 79.9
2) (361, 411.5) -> 80.2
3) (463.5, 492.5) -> 81.3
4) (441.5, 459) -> 80.6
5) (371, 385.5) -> 78.5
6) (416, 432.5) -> 88.1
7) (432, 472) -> 77.1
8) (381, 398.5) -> 77.9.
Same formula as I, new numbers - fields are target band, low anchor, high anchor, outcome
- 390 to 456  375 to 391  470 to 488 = -3.41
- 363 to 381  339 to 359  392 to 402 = 0.00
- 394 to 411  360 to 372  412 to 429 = 1.00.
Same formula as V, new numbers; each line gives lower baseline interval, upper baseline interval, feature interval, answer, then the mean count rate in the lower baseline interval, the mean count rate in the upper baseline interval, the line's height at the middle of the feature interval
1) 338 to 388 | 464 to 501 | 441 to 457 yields -0.02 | 78.9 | 80.5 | 80.1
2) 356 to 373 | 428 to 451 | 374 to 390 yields 0.01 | 78.9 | 80.4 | 79.2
